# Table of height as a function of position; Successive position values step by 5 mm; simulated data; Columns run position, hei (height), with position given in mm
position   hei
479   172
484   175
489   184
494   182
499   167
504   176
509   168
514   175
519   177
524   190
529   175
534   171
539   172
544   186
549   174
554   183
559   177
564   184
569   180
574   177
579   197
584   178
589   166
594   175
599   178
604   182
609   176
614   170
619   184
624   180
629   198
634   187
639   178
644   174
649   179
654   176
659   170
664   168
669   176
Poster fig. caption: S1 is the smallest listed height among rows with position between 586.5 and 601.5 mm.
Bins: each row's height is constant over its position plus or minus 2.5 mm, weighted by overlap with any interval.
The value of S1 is 166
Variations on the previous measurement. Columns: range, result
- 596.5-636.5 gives 170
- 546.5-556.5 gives 174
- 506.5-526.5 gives 168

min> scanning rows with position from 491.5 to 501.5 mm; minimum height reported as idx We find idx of 167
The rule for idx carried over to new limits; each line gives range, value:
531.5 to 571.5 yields 171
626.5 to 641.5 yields 178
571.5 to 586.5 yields 177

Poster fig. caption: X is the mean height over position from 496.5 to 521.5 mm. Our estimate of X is 173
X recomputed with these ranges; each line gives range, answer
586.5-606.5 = 175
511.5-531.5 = 179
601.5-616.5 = 176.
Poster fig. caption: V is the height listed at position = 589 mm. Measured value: 166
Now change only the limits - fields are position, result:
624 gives 180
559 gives 177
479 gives 172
